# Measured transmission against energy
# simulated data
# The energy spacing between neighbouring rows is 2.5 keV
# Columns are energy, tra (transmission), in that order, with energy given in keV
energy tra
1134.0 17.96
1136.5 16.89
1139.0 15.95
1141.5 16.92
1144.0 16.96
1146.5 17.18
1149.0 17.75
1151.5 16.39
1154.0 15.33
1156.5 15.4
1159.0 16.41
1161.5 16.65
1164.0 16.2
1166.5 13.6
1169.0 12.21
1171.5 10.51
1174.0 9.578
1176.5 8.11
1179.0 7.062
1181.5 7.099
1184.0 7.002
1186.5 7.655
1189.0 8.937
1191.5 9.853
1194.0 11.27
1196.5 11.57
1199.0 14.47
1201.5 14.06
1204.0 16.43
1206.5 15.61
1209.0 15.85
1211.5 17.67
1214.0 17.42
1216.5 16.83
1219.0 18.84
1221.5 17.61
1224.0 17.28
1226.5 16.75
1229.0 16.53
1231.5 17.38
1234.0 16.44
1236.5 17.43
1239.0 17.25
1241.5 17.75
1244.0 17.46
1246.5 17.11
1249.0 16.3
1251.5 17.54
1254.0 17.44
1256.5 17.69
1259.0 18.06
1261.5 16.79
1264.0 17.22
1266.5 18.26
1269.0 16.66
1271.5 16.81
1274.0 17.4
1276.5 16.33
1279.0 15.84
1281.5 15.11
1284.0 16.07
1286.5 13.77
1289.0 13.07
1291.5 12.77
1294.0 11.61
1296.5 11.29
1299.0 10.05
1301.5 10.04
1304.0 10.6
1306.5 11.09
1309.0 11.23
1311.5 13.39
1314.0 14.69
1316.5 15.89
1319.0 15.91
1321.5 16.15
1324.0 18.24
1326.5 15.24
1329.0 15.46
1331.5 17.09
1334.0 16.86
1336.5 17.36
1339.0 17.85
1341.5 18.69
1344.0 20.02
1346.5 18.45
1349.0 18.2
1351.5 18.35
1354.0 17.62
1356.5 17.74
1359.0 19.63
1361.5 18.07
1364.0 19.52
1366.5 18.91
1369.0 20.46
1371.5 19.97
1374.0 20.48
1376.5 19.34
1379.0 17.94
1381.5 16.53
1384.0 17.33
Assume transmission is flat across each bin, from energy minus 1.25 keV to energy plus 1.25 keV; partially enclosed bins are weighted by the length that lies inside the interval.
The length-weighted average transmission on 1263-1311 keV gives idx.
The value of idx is 13.9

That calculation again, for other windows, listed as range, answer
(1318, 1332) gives 16.3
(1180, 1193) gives 8.15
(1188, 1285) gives 16.2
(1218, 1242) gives 17.3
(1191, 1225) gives 15.4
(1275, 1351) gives 15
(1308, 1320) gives 14.2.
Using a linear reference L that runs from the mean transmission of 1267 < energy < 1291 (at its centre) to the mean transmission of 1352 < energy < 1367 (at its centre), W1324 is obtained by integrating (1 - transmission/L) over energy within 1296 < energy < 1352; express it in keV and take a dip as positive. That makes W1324 6.6 keV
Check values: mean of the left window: 15.7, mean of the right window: 18.6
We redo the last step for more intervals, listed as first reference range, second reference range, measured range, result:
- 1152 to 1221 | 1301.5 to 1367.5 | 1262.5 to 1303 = 1.99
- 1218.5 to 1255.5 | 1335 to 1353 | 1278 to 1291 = 2.28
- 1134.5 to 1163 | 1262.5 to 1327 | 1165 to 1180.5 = 5.73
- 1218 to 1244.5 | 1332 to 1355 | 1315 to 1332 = 1.66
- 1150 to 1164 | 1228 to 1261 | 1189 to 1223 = 3.62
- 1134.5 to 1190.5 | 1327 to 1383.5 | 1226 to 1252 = -3.13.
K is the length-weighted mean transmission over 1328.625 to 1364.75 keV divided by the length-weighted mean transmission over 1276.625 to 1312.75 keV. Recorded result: 1.43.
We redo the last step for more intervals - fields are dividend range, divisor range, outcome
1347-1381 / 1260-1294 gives 1.20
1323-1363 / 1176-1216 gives 1.48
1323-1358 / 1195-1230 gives 1.09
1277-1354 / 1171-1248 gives 1.07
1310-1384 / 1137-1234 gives 1.24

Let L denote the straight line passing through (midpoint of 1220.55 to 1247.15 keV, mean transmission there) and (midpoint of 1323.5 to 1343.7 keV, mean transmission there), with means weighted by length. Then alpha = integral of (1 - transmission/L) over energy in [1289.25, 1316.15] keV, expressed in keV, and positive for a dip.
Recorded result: 8.33 keV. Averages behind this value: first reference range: 17.2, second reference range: 17.2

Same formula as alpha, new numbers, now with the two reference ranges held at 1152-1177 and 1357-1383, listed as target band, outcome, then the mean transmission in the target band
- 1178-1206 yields 7.3 keV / 10.7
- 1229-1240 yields -1.1 keV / 17.1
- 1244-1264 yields -1.6 keV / 17.3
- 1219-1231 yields -1.6 keV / 17.3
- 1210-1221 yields -2.0 keV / 17.6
